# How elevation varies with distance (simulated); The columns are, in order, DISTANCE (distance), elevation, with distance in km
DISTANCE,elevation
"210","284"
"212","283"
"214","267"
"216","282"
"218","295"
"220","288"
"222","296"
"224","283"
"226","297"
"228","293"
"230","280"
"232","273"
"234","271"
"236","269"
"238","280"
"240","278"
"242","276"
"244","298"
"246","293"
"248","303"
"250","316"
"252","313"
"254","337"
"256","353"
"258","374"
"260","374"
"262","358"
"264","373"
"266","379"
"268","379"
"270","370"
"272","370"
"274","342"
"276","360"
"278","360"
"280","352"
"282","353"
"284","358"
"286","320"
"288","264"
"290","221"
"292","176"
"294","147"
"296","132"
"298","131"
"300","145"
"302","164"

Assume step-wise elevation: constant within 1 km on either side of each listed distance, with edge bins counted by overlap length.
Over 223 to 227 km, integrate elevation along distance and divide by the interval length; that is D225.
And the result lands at 290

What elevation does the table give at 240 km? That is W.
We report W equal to 278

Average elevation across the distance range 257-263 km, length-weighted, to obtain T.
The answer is 369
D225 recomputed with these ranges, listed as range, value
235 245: 280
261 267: 370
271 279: 358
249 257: 330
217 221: 292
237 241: 279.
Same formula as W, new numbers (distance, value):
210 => 284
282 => 353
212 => 283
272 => 370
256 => 353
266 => 379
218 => 295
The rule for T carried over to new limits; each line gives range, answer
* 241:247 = 289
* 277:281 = 356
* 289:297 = 169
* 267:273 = 373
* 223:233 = 285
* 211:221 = 283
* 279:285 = 354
